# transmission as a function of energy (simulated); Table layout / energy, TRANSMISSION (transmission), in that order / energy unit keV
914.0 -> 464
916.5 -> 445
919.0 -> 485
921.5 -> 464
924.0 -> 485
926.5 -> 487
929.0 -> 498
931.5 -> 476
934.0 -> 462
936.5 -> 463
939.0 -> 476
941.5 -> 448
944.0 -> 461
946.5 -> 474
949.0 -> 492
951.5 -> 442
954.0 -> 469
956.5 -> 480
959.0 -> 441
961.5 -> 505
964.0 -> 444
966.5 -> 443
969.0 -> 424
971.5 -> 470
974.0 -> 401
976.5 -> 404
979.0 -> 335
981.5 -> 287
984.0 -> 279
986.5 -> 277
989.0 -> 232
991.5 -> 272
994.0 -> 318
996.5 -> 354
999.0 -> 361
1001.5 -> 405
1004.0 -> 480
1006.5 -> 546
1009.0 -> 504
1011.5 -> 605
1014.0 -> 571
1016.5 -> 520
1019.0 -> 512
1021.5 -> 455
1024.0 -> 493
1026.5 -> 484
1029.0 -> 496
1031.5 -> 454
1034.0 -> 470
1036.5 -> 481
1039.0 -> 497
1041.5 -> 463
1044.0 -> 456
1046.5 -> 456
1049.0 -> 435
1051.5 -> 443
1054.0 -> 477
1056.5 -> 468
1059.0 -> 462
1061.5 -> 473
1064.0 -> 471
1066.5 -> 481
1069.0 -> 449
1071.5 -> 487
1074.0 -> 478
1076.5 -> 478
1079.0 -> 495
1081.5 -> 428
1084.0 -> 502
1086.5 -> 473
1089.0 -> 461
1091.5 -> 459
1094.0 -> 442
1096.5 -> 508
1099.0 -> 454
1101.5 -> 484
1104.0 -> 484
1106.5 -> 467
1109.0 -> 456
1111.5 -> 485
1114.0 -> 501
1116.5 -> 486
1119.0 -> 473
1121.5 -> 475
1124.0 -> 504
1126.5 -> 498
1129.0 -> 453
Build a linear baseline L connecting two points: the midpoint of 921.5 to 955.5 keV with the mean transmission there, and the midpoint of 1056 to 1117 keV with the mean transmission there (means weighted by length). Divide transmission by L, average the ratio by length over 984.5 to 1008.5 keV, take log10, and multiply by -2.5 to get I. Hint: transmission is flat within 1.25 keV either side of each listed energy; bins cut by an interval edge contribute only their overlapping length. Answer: 0.29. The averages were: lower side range 472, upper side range 473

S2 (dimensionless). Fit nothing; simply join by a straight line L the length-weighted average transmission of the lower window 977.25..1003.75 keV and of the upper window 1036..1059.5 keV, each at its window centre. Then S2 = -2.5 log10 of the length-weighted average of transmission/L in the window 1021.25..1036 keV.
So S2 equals -0.15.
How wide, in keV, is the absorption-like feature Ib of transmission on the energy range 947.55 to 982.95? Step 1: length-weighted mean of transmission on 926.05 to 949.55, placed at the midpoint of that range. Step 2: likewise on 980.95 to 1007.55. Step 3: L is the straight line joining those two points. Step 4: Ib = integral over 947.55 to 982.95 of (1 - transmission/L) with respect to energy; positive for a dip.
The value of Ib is -1.5 keV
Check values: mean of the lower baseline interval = 473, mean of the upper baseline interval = 347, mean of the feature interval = 431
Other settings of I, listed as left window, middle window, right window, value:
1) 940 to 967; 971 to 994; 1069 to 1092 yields 0.40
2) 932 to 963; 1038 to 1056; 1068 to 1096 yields 0.02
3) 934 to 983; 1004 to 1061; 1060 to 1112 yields -0.07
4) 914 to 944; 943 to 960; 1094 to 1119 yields 0.01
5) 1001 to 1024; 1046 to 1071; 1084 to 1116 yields 0.07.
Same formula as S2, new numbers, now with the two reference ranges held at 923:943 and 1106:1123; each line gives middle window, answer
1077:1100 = 0.02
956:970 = 0.05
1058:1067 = 0.01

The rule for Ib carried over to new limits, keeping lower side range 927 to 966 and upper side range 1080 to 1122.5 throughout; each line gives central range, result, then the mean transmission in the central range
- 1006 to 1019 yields -2.08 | 546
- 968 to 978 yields 1.00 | 423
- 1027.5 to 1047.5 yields -0.04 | 472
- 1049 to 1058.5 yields 0.25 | 459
